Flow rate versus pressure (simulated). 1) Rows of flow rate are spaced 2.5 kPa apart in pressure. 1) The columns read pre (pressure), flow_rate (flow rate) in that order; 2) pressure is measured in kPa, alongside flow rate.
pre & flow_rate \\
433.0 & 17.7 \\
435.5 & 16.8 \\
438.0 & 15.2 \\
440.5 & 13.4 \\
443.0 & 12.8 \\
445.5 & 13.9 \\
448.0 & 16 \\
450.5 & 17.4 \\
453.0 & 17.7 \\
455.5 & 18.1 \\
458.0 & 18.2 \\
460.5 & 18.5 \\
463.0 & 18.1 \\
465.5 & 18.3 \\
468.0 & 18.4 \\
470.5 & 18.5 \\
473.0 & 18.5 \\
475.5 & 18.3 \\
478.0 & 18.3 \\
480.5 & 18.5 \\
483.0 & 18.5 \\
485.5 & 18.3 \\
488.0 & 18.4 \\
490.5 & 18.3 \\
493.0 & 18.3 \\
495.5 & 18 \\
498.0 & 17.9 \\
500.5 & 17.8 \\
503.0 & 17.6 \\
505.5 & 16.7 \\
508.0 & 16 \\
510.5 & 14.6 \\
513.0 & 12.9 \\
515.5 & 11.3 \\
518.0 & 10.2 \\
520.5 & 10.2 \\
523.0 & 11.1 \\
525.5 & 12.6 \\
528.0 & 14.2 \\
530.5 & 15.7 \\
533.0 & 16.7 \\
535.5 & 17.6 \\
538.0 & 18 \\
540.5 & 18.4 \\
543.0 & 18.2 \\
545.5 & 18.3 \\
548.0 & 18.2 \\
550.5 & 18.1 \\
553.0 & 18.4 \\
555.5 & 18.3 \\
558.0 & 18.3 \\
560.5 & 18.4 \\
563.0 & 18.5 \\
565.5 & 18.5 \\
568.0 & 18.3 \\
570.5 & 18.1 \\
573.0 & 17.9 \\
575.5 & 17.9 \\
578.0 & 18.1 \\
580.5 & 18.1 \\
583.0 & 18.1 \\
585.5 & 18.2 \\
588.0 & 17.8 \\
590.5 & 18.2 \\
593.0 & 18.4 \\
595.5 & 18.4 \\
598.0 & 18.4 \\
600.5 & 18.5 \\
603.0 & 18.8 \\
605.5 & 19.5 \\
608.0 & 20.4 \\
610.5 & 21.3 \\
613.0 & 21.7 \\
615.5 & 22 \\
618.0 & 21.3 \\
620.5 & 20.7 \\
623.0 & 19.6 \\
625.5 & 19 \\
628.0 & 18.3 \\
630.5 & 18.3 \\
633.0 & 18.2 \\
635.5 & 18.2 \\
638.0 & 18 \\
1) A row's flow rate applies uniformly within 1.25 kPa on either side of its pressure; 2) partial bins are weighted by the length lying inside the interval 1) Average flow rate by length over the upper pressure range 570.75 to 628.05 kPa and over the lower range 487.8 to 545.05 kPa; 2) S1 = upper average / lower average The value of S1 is 1.22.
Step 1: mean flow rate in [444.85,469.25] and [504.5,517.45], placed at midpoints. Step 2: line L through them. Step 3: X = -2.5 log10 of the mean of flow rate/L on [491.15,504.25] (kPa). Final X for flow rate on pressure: -0.20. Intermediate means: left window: 17.5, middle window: 17.9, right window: 14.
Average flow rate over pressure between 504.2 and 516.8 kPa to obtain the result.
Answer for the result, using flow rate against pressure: 14.3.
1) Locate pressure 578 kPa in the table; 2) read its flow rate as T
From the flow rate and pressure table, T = 18.1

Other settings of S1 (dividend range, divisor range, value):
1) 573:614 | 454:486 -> 1.03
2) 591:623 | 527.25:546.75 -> 1.16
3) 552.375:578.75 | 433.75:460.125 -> 1.14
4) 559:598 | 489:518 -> 1.13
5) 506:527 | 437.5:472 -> 0.75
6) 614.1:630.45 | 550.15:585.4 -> 1.10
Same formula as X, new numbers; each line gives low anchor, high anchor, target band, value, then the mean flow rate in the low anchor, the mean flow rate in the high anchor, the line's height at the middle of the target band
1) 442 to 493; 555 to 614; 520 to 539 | 0.24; 17.7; 18.7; 18.2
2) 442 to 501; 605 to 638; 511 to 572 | 0.16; 17.7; 19.8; 18.7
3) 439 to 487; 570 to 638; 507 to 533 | 0.35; 17.3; 19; 18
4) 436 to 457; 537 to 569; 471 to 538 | 0.06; 15.6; 18.3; 17.1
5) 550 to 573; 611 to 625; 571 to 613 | 0.06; 18.3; 21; 19.7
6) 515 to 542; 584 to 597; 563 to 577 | -0.08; 14.3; 18.2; 16.9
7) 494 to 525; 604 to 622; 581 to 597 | 0.07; 14.5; 20.9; 19.4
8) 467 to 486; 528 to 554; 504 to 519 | 0.29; 18.4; 17.6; 18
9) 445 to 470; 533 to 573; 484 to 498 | -0.03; 17.6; 18.2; 17.8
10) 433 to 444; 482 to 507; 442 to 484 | -0.08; 14.9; 18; 16.3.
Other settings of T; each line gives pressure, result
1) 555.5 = 18.3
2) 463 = 18.1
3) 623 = 19.6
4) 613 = 21.7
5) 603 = 18.8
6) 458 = 18.2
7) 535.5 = 17.6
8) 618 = 21.3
